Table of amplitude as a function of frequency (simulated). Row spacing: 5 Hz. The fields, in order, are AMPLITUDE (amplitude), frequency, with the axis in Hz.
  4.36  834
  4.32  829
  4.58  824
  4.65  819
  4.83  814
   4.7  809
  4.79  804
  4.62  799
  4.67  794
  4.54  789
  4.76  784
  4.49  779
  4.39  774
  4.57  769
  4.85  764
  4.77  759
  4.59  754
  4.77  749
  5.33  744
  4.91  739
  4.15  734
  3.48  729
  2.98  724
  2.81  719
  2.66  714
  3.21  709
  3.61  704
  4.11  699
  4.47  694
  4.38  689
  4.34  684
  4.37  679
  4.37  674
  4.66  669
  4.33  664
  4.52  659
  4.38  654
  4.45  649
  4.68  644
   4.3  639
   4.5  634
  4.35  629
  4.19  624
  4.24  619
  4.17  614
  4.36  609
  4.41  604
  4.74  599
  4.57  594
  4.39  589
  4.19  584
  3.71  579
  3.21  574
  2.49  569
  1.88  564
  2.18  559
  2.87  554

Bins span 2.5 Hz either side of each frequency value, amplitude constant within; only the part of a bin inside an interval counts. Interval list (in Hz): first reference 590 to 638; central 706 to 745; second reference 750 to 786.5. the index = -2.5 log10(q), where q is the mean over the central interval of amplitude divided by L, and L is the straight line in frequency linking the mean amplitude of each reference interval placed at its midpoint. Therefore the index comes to 0.25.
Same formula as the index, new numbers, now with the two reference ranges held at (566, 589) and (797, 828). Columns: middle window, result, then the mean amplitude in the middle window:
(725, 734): 0.19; 3.58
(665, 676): -0.14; 4.5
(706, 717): 0.37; 2.96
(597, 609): -0.25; 4.52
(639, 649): -0.19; 4.53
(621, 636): -0.16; 4.34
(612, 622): -0.15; 4.21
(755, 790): -0.04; 4.63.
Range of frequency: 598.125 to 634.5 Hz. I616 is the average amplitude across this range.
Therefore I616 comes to 4.35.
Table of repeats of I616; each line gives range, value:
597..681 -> 4.41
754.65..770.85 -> 4.72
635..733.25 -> 4.02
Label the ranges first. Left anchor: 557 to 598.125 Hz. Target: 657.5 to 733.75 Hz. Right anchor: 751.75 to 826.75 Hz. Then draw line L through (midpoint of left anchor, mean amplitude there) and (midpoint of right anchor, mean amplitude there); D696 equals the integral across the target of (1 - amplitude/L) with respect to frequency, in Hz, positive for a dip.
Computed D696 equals 3.5 Hz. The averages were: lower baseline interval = 3.4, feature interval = 3.89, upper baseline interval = 4.65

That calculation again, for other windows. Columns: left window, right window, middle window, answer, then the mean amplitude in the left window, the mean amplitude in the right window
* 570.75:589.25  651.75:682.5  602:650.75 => -2.9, 3.76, 4.44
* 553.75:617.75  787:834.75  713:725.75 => 4.2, 3.67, 4.62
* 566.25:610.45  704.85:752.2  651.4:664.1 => -1.7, 3.99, 3.82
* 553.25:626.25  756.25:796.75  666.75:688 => -1.4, 3.73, 4.63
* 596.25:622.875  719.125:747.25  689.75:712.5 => 1.7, 4.38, 4.07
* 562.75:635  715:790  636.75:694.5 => -4.3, 3.98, 4.32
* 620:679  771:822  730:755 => -0.7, 4.42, 4.64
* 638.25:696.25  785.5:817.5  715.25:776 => 4.3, 4.44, 4.69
